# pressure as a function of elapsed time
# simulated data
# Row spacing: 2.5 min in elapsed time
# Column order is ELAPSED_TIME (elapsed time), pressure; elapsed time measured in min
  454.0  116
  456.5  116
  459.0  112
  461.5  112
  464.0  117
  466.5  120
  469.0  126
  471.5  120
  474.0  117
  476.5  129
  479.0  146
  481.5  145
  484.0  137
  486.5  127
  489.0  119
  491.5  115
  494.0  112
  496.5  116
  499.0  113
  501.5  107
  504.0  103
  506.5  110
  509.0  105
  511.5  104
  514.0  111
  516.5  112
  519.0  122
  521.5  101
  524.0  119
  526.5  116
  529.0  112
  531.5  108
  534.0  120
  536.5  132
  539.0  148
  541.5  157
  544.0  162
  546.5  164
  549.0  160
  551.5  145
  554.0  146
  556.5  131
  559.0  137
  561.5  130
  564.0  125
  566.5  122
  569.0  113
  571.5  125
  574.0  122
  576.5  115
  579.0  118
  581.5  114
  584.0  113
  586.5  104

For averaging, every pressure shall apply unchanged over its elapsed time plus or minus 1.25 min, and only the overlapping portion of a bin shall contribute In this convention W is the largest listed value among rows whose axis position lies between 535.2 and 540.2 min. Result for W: 148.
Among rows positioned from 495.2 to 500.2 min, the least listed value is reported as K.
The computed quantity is 113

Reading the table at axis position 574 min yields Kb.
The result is 122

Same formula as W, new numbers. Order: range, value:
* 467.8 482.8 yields 146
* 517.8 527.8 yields 122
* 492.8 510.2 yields 116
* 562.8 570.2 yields 125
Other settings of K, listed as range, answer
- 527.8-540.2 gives 108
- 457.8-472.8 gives 112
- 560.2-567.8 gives 122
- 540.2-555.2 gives 145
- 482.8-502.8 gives 107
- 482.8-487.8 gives 127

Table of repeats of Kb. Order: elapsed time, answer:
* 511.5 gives 104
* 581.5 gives 114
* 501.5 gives 107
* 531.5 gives 108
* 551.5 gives 145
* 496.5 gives 116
